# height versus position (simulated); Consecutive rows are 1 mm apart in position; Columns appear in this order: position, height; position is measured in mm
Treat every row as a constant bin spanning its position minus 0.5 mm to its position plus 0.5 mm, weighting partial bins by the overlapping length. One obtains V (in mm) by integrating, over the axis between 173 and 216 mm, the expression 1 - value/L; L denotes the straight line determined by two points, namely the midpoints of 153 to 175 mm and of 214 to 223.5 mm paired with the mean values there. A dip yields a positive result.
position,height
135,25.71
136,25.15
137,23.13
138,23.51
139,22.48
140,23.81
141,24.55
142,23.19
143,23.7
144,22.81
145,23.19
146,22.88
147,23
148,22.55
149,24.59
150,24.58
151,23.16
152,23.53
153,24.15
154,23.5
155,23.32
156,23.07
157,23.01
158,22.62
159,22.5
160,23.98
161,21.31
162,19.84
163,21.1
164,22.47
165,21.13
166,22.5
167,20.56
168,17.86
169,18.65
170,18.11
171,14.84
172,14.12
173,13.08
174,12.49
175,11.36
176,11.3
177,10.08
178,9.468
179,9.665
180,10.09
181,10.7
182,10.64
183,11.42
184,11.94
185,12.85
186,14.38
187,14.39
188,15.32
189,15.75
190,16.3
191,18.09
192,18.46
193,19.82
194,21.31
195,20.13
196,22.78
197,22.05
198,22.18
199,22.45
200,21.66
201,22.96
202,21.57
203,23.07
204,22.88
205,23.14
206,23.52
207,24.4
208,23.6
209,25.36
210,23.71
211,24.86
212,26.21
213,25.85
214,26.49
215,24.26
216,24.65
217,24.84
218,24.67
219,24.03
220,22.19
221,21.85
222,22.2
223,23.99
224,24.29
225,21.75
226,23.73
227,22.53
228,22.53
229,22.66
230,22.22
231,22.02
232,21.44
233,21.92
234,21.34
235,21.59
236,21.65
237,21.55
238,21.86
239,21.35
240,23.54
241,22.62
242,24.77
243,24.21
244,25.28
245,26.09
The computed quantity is 7.2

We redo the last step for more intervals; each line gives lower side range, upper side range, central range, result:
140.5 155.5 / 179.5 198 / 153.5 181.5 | 3.69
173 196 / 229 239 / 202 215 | -4.74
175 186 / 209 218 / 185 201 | -2.44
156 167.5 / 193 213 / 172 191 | 8.45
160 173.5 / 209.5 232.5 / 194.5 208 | -0.37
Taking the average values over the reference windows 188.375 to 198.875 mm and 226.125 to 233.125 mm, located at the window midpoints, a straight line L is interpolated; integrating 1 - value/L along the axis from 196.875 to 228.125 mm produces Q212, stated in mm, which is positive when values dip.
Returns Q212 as -3.74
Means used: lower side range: 19.7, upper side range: 22.3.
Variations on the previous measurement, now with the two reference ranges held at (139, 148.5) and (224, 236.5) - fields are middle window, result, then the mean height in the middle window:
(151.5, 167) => 0.40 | 22.5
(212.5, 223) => -0.82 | 24.1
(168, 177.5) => 3.70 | 14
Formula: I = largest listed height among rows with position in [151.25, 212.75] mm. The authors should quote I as 26.21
